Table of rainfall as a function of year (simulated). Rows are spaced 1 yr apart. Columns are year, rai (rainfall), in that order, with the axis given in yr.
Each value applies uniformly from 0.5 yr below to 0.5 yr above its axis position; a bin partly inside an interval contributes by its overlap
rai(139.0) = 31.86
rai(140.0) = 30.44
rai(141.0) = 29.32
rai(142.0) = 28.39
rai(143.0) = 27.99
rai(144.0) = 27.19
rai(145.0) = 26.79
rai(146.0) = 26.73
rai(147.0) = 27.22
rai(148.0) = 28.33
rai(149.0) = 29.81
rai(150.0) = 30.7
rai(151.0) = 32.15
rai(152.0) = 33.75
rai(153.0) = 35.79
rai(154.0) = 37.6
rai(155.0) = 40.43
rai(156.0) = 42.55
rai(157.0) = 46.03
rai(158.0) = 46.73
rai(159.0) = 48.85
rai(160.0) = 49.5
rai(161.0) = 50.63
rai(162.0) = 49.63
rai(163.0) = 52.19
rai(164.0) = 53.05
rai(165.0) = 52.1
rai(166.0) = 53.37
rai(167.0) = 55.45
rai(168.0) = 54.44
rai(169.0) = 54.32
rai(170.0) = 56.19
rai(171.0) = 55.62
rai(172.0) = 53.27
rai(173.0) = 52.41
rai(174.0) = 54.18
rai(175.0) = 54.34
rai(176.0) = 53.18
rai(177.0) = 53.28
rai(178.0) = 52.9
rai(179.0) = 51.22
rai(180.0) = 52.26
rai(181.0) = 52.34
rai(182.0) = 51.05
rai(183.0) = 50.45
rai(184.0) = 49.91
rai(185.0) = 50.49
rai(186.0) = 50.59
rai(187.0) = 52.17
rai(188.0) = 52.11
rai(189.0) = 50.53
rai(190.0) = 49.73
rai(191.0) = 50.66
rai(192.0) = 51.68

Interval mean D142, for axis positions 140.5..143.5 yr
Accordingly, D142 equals 28.6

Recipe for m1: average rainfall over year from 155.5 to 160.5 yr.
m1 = 46.7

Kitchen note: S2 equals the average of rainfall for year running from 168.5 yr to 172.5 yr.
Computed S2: 54.8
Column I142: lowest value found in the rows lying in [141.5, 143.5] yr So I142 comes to 27.99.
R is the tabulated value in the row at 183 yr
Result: 50.45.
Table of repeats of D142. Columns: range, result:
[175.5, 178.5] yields 53.1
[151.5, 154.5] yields 35.7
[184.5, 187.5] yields 51.1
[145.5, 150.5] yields 28.6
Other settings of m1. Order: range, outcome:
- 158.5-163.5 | 50.2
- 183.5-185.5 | 50.2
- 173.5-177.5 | 53.7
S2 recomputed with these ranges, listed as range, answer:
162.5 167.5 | 53.2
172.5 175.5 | 53.6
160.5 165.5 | 51.5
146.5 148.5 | 27.8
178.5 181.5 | 51.9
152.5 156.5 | 39.1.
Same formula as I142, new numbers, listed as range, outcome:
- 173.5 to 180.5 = 51.22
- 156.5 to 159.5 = 46.03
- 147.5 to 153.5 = 28.33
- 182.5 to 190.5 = 49.73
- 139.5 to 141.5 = 29.32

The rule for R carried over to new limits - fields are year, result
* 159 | 48.85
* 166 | 53.37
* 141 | 29.32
